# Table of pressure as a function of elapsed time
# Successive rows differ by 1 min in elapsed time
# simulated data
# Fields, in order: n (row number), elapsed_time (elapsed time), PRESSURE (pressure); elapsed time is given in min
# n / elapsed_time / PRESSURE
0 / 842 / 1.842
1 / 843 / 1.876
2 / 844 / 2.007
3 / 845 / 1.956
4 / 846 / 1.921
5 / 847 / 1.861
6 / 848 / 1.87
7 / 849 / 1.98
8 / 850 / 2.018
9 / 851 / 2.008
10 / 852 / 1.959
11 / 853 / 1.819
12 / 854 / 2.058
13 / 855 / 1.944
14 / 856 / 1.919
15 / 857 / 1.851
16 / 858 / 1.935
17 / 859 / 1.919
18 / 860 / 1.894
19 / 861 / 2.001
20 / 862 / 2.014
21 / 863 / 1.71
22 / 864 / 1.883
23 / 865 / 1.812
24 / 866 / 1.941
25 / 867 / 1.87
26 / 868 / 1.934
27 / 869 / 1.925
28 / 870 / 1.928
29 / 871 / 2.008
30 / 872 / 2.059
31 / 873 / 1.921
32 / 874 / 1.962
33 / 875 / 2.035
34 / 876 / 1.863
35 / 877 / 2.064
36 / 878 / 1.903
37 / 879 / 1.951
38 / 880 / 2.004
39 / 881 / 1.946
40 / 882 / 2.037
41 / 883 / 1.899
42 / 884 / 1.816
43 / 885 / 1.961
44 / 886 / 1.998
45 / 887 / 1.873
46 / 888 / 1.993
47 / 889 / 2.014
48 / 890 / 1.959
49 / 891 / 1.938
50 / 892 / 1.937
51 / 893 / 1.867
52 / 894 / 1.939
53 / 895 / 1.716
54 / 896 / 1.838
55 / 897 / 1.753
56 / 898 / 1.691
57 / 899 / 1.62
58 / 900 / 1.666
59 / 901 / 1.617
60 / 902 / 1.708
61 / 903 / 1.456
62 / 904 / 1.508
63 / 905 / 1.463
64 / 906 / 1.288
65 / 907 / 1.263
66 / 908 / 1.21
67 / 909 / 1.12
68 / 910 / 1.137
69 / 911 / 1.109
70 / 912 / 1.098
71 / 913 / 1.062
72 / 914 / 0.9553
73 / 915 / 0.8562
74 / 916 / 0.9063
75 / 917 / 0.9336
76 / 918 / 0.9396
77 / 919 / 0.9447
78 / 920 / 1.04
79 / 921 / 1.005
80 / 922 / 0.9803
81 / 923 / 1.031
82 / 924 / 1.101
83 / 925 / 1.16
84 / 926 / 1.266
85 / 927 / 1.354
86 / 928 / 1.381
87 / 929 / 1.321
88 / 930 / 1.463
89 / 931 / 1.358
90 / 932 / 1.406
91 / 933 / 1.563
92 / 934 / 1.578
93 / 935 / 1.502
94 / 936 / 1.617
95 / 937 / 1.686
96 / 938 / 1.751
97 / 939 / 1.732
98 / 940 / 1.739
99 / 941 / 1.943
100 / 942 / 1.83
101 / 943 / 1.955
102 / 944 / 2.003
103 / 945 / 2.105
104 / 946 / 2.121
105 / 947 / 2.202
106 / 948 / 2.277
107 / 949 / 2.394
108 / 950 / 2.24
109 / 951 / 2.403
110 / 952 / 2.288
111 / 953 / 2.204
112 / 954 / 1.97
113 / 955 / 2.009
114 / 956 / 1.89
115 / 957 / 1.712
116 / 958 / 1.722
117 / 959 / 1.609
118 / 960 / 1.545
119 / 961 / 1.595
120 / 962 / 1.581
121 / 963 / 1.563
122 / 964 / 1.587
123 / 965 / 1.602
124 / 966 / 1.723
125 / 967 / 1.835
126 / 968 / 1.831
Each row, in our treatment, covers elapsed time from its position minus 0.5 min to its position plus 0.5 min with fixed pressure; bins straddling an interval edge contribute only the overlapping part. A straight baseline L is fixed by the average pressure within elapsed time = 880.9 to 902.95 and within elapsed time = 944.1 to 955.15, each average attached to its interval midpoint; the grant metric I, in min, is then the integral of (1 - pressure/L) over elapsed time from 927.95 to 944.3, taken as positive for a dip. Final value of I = 3.71 min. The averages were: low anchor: 1.84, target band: 1.64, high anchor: 2.2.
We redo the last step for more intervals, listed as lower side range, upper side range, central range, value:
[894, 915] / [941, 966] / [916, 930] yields 4.3 min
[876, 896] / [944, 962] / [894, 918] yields 7.4 min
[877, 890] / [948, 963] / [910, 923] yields 6.4 min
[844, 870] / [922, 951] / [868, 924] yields 6.8 min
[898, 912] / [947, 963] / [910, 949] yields 6.0 min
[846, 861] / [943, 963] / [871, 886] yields -0.1 min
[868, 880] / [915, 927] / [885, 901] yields -2.6 min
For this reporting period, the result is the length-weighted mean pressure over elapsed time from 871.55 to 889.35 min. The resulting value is 1.96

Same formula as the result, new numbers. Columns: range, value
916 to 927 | 1.05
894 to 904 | 1.68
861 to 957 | 1.68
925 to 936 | 1.42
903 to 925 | 1.1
